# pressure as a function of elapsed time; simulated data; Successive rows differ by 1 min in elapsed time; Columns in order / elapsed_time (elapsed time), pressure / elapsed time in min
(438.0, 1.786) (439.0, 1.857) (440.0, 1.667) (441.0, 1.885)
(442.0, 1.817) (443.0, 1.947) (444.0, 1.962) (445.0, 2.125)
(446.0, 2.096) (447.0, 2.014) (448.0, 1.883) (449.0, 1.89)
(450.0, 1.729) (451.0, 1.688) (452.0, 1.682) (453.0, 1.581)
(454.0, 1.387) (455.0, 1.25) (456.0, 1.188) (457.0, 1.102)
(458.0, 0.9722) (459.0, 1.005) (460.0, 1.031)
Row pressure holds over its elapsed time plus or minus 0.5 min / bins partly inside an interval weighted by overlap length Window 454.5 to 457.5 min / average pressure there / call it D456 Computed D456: 1.18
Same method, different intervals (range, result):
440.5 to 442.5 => 1.85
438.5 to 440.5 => 1.76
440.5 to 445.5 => 1.95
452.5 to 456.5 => 1.35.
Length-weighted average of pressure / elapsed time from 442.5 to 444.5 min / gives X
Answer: 1.95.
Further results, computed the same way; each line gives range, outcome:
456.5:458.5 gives 1.04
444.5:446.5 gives 2.11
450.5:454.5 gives 1.58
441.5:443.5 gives 1.88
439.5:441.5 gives 1.78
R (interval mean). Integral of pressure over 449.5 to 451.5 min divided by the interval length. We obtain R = 1.71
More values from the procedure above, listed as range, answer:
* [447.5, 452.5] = 1.77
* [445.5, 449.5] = 1.97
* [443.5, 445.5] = 2.04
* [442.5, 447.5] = 2.03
